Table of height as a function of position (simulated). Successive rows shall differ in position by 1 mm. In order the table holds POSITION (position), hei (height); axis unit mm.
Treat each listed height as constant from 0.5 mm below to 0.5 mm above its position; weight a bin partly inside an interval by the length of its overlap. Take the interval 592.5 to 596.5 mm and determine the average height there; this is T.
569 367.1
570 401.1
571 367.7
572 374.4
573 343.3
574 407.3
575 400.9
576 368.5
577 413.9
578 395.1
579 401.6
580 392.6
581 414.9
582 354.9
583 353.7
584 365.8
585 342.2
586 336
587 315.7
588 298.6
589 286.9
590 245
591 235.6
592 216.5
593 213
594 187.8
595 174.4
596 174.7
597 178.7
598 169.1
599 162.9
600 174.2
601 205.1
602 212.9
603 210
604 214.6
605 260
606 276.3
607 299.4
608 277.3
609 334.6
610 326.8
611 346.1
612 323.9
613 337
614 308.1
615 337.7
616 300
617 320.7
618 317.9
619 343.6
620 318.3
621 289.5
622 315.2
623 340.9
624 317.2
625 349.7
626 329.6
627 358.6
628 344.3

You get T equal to 187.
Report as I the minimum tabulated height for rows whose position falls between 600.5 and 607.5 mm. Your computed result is 205.1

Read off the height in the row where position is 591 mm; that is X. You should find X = 235.6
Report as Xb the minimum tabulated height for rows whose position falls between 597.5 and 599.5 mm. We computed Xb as 162.9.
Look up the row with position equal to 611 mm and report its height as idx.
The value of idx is 346.1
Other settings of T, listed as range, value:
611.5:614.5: 323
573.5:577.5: 398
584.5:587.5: 331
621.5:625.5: 331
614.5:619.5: 324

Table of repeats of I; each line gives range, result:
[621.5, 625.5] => 315.2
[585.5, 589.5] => 286.9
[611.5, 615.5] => 308.1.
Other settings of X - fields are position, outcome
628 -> 344.3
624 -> 317.2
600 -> 174.2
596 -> 174.7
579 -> 401.6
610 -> 326.8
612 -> 323.9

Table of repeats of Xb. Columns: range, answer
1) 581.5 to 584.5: 353.7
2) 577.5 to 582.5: 354.9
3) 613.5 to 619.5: 300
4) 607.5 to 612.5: 277.3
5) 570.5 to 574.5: 343.3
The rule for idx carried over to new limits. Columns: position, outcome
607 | 299.4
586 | 336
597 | 178.7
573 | 343.3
